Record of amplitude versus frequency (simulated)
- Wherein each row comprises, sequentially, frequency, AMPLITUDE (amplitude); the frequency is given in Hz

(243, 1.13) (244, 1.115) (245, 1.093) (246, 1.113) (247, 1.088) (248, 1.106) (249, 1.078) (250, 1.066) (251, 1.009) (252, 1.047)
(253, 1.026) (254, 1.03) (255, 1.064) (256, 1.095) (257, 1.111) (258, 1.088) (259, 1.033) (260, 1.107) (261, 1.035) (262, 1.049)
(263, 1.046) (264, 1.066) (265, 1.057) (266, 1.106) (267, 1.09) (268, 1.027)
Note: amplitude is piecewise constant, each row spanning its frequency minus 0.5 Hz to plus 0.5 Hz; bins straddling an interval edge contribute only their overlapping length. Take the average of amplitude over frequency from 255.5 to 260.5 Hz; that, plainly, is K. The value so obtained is 1.09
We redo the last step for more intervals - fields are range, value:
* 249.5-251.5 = 1.04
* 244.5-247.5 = 1.1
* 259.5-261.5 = 1.07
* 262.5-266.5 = 1.07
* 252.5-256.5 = 1.05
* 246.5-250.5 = 1.08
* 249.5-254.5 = 1.04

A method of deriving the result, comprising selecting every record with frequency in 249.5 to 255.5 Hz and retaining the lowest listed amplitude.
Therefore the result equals 1.009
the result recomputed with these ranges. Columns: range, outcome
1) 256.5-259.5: 1.033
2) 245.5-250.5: 1.066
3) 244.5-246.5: 1.093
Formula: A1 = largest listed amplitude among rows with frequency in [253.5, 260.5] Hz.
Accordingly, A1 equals 1.111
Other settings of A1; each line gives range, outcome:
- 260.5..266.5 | 1.106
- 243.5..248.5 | 1.115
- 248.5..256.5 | 1.095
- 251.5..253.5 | 1.047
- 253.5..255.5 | 1.064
